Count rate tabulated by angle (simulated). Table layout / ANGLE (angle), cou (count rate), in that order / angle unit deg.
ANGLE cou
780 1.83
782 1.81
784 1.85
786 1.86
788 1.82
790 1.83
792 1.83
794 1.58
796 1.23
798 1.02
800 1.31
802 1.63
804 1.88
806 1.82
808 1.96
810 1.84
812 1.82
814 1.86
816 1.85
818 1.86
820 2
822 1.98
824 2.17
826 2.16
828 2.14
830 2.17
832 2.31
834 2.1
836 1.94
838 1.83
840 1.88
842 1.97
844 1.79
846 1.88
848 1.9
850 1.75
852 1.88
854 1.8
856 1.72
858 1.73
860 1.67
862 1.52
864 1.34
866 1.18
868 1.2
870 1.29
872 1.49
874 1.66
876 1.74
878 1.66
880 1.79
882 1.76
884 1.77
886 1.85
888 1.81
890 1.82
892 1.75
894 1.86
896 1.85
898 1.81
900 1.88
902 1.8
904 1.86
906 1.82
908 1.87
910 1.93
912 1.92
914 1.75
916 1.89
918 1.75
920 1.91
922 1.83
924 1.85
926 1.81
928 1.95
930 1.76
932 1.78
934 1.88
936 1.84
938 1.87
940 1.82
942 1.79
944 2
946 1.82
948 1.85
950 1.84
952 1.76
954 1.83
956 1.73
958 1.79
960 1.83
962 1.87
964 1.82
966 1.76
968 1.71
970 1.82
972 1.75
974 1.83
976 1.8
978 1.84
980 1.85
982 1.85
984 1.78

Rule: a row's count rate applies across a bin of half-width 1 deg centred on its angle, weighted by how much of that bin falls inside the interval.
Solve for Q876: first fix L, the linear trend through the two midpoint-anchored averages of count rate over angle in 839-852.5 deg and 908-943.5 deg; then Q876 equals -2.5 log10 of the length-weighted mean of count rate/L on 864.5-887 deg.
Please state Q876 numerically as 0.18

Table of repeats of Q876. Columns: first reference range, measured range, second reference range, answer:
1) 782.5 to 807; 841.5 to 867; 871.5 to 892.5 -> 0.01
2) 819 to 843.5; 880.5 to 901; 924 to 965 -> 0.07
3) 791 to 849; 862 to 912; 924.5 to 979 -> 0.08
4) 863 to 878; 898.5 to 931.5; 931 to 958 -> -0.11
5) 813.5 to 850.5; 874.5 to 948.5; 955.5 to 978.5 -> 0.03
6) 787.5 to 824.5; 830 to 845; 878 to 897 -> -0.13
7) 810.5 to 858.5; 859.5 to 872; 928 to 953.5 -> 0.36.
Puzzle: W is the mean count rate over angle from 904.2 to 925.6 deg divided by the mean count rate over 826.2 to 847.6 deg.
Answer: 0.9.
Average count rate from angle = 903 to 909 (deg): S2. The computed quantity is 1.85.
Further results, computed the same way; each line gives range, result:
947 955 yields 1.82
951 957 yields 1.77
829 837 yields 2.13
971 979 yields 1.8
